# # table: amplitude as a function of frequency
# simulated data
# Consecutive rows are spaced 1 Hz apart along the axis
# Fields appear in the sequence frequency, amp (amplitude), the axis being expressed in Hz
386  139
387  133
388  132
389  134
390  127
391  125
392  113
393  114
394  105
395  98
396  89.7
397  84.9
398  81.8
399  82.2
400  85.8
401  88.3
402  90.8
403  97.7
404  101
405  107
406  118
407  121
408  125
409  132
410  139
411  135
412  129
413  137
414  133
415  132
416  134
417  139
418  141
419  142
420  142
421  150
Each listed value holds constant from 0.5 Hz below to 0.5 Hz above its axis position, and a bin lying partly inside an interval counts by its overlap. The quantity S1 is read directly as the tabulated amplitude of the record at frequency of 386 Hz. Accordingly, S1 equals 139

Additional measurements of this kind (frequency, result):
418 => 141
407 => 121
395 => 98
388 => 132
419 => 142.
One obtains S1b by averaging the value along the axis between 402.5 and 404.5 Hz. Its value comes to 99.3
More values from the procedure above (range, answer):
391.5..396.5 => 104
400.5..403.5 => 92.3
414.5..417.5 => 135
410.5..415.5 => 133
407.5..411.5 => 133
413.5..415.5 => 132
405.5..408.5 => 121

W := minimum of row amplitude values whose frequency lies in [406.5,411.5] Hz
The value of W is 121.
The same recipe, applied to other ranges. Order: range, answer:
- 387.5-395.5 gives 98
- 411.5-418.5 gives 129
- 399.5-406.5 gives 85.8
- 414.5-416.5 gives 132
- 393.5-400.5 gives 81.8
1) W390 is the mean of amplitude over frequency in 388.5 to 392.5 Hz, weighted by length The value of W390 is 125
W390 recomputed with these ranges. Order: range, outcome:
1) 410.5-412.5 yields 132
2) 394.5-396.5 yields 93.8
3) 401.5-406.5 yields 103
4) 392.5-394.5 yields 110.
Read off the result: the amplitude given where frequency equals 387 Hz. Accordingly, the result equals 133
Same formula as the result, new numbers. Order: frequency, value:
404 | 101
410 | 139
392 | 113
